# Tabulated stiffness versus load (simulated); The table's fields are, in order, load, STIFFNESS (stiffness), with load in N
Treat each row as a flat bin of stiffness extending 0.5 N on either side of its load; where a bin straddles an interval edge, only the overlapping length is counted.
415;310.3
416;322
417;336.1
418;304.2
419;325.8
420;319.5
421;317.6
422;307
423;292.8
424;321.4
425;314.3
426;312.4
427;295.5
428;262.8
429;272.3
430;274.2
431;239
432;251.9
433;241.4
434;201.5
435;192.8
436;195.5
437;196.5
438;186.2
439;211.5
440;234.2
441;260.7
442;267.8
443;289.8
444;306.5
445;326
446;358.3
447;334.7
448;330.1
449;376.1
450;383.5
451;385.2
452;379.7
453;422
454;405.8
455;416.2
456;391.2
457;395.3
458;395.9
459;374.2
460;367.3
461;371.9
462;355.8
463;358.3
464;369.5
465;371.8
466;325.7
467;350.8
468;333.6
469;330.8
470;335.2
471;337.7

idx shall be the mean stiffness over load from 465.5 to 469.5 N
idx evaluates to 335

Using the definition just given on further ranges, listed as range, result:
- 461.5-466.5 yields 356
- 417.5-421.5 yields 317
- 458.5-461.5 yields 371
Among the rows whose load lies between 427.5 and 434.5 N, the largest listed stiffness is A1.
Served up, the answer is 274.2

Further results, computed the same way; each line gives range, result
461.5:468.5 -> 371.8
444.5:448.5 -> 358.3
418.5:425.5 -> 325.8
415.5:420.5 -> 336.1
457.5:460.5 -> 395.9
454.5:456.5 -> 416.2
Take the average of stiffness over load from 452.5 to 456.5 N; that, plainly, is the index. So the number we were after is 409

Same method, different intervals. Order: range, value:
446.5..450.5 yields 356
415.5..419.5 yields 322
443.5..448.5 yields 331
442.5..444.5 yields 298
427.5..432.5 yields 260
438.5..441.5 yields 235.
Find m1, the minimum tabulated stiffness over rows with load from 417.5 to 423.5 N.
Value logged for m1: 292.8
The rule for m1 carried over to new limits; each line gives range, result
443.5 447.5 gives 306.5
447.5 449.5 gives 330.1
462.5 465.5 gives 358.3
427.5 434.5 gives 201.5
